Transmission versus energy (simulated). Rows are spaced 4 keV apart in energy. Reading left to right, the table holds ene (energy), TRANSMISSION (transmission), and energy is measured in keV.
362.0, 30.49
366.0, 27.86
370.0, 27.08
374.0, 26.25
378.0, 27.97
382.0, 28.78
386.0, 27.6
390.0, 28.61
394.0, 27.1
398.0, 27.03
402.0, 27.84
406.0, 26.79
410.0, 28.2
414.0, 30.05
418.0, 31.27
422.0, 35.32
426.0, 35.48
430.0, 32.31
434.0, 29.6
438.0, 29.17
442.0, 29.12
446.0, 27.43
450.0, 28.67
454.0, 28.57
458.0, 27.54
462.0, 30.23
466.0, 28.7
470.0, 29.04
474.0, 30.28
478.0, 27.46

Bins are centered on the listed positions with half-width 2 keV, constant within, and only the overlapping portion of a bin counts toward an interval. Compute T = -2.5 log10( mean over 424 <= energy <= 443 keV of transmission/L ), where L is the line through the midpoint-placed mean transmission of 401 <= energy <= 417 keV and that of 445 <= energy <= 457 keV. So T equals -0.11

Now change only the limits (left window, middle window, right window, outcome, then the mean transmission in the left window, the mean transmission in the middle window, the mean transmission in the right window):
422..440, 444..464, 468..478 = 0.074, 32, 28.5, 29.2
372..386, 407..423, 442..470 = -0.095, 27.7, 30.7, 28.6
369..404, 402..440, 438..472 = -0.096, 27.6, 30.7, 28.7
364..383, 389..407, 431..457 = 0.021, 27.5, 27.4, 28.8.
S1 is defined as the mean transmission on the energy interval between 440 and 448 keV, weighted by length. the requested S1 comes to 28.3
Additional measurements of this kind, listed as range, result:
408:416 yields 29.1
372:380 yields 27.1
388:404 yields 27.6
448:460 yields 28.3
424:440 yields 31.6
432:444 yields 29.3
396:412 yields 27.5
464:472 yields 28.9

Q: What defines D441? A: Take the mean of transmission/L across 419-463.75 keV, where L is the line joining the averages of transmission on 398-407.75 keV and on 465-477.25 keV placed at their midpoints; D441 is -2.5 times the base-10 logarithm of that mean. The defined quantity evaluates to -0.07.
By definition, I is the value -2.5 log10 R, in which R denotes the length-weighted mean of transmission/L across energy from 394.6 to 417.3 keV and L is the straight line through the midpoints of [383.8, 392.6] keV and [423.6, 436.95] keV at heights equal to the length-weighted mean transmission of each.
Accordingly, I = 0.07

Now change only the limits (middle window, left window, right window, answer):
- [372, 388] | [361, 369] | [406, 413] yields 0.03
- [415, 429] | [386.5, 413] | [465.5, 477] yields -0.19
